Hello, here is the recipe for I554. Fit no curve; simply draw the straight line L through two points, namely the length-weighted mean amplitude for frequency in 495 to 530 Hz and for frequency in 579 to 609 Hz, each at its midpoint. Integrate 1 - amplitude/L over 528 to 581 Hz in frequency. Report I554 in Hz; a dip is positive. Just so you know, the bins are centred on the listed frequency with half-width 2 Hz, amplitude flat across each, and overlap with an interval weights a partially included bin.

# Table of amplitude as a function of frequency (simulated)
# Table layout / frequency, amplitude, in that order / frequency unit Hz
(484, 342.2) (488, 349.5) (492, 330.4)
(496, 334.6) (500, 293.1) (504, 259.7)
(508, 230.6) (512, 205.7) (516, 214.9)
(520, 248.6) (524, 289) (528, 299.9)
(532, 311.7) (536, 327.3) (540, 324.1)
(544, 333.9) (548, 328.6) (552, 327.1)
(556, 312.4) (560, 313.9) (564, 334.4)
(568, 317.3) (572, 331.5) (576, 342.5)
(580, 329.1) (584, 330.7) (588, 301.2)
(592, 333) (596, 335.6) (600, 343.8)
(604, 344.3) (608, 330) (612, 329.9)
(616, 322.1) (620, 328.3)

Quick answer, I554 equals -4.9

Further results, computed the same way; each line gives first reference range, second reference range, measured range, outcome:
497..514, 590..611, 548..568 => -1.5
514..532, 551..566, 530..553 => -2.3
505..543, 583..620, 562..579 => -1.3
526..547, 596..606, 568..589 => 0.4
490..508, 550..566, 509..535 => 3.7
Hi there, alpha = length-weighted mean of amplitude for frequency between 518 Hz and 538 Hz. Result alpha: 295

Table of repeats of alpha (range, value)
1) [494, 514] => 265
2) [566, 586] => 330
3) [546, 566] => 323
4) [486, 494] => 340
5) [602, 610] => 337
